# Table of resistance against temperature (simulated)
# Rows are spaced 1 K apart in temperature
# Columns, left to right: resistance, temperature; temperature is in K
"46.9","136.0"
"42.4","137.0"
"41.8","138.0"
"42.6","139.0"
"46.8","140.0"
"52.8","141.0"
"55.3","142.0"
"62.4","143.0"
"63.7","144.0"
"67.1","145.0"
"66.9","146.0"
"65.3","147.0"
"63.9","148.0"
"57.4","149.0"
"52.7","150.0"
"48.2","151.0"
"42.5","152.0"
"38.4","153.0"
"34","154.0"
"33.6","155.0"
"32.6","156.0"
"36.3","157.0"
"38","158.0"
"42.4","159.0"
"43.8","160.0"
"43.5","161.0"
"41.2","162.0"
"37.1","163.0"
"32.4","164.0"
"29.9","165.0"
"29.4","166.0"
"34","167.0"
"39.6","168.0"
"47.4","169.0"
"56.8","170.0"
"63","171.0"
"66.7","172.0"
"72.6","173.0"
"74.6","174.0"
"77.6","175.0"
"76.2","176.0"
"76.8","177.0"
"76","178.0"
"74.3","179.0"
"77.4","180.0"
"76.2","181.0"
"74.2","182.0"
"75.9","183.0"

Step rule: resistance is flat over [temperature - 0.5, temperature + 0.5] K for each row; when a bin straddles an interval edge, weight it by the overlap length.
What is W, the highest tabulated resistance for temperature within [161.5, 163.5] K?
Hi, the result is 41.2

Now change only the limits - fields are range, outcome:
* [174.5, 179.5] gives 77.6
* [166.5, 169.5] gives 47.4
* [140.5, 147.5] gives 67.1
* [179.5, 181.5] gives 77.4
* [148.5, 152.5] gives 57.4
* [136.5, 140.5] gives 46.8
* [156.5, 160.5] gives 43.8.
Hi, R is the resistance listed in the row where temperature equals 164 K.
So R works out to 32.4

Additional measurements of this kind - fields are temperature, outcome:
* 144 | 63.7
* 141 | 52.8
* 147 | 65.3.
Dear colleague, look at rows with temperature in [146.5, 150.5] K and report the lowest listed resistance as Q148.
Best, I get 52.7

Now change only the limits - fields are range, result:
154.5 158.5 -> 32.6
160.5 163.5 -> 37.1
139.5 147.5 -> 46.8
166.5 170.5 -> 34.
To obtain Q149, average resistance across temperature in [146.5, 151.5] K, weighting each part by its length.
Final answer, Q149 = 57.5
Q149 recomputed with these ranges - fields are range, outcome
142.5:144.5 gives 63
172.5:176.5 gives 75.2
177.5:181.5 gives 76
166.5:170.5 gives 44.5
